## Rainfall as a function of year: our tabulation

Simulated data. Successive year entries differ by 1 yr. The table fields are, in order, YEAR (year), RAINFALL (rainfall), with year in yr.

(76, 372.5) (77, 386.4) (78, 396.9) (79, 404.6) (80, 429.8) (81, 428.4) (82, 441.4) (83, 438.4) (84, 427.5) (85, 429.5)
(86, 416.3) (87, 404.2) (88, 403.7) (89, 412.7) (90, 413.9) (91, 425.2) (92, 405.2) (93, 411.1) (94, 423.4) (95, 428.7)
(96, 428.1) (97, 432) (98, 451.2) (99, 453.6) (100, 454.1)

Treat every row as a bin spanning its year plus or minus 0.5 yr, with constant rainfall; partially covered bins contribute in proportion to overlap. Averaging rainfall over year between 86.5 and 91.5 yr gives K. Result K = 412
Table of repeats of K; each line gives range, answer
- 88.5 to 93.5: 414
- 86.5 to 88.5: 404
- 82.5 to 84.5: 433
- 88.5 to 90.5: 413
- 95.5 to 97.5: 430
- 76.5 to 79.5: 396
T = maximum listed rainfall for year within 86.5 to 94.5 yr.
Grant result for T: 425.2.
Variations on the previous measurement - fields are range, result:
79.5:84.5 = 441.4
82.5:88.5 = 438.4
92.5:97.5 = 432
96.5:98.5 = 451.2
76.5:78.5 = 396.9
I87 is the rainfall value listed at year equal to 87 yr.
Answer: 404.2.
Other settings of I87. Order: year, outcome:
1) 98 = 451.2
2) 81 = 428.4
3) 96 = 428.1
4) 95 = 428.7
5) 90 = 413.9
